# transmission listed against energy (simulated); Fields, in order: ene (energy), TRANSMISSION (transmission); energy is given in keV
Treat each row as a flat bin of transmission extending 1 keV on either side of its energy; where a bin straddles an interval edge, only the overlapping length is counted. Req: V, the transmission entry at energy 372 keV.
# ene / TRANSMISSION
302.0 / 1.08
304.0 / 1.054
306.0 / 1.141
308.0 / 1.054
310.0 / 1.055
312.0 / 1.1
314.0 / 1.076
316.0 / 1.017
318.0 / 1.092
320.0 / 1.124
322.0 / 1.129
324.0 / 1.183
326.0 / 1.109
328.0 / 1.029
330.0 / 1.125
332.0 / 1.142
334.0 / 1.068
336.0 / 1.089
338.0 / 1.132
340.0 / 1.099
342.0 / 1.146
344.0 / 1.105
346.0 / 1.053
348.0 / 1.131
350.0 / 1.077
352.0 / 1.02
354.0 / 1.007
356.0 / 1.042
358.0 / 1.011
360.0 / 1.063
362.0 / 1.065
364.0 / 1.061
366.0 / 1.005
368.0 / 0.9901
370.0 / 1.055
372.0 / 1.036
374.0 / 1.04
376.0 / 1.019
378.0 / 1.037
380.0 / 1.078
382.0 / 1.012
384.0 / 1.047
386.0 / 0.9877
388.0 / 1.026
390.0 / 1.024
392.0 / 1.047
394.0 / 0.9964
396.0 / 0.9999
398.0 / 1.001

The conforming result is 1.036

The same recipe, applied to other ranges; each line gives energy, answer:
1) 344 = 1.105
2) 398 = 1.001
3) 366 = 1.005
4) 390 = 1.024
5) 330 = 1.125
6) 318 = 1.092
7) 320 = 1.124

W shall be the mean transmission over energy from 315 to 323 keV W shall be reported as 1.09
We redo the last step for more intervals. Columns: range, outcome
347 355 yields 1.06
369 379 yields 1.04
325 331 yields 1.09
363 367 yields 1.03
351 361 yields 1.03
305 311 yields 1.08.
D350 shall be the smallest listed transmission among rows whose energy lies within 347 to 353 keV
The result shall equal 1.02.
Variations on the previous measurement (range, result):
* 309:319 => 1.017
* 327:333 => 1.029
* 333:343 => 1.068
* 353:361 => 1.007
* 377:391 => 0.9877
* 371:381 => 1.019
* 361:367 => 1.005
